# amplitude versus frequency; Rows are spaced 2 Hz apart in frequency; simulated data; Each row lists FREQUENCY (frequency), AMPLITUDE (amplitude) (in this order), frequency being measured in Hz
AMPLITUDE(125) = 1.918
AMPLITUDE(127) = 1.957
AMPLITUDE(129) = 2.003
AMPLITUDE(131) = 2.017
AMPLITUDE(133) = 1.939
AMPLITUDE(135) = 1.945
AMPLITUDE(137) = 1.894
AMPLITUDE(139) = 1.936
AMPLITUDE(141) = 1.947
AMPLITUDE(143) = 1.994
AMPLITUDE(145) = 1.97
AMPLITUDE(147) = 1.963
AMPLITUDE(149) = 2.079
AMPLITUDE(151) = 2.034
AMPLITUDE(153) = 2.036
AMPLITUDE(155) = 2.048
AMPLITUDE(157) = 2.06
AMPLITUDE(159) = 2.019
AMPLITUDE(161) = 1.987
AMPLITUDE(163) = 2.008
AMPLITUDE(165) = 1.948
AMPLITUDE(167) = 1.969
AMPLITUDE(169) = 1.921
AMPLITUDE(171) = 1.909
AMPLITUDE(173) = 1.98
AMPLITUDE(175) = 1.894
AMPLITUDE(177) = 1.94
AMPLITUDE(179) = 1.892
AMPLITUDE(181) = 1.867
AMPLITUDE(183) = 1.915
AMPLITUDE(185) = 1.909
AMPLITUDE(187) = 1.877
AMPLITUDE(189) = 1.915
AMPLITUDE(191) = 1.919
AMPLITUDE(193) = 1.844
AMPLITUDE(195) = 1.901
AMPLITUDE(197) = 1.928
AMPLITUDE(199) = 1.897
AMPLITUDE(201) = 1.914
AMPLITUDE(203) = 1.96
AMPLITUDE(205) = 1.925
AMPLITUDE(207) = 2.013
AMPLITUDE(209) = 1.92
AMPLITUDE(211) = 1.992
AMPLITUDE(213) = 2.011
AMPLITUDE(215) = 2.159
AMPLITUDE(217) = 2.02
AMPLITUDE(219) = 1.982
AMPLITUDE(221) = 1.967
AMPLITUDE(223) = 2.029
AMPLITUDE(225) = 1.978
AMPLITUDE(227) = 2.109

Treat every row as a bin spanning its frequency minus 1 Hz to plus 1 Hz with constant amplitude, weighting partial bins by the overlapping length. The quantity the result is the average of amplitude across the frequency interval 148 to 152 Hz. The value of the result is 2.06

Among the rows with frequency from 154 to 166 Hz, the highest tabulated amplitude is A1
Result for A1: 2.06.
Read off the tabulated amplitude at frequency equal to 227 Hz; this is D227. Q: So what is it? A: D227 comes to 2.109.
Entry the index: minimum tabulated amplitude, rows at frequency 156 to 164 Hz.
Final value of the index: 1.987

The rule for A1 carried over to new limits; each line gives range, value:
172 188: 1.98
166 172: 1.969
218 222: 1.982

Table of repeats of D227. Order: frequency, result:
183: 1.915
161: 1.987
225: 1.978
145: 1.97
